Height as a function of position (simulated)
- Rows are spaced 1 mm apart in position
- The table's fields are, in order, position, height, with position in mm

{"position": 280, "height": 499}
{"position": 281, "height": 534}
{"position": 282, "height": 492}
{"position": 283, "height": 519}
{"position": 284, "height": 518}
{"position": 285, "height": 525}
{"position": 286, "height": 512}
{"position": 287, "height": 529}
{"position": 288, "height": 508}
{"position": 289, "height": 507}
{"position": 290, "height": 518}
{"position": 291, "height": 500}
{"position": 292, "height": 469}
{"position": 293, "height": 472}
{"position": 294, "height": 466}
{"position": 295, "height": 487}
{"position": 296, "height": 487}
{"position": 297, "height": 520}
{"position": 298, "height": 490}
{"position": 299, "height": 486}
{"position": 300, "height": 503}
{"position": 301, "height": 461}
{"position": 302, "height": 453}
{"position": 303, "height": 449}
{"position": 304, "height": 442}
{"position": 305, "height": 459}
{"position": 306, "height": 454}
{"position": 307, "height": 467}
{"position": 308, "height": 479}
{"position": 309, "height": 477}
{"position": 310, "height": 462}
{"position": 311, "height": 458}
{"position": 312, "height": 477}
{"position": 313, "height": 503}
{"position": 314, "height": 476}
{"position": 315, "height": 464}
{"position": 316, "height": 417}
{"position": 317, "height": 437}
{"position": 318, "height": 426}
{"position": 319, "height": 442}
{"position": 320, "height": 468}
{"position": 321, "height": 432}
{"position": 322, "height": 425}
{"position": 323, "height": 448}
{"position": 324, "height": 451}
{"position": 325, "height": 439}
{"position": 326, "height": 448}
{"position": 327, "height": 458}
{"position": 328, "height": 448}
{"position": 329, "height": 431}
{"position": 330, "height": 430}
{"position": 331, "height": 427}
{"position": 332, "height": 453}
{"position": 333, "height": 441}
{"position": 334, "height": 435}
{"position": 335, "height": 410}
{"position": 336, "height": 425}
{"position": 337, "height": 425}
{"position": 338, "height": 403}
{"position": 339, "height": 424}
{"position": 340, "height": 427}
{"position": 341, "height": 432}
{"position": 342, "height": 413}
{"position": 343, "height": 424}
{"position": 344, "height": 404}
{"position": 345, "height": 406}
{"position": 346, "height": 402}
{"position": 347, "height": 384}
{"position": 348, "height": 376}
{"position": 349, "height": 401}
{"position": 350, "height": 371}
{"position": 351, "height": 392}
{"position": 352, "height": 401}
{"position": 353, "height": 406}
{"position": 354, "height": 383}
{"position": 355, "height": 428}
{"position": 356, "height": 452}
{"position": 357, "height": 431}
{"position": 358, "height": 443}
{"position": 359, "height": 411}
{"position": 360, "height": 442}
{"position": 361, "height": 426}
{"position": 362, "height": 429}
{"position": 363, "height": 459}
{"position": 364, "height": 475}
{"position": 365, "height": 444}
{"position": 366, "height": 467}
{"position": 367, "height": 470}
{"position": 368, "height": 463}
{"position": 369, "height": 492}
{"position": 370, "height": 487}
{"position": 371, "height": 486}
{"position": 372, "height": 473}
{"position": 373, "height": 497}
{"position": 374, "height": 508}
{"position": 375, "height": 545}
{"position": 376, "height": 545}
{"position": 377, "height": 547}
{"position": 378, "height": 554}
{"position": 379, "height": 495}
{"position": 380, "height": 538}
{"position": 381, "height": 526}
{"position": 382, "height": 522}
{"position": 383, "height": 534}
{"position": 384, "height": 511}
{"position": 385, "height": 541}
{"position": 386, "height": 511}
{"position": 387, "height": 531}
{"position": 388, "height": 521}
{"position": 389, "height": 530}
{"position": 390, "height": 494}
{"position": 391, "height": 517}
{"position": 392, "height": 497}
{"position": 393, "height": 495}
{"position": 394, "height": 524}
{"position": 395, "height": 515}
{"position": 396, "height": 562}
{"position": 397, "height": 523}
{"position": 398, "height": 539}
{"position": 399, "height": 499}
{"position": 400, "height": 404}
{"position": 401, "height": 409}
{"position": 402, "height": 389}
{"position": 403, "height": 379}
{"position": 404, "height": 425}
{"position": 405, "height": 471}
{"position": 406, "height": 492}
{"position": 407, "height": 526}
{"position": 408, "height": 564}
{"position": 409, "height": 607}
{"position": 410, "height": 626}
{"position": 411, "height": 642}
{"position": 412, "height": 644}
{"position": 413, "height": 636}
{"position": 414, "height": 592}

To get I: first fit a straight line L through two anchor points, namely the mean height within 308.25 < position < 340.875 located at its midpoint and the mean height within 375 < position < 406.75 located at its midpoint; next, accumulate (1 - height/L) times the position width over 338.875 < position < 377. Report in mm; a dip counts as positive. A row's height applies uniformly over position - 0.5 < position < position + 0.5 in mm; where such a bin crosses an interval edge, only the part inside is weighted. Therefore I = 2.58 mm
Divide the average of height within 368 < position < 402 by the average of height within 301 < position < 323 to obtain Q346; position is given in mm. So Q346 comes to 1.12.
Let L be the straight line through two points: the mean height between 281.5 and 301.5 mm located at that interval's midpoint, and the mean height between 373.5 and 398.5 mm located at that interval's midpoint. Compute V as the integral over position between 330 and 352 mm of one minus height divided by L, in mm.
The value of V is 4.25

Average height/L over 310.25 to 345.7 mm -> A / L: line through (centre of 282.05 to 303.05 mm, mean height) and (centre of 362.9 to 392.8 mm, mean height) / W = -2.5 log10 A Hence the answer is 0.14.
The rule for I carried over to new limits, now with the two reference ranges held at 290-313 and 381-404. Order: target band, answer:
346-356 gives 1.85 mm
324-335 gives 0.95 mm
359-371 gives 0.77 mm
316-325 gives 0.75 mm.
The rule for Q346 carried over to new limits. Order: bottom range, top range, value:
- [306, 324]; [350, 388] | 1.04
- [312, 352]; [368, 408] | 1.17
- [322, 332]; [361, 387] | 1.13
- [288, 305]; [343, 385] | 0.95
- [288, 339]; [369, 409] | 1.10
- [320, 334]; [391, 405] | 1.08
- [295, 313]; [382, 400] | 1.09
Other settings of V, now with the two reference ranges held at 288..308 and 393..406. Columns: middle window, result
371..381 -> -1.0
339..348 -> 1.2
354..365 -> 0.9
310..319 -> 0.4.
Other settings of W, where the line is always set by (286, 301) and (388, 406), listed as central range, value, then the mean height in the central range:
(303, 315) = 0.06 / 468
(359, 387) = -0.02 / 495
